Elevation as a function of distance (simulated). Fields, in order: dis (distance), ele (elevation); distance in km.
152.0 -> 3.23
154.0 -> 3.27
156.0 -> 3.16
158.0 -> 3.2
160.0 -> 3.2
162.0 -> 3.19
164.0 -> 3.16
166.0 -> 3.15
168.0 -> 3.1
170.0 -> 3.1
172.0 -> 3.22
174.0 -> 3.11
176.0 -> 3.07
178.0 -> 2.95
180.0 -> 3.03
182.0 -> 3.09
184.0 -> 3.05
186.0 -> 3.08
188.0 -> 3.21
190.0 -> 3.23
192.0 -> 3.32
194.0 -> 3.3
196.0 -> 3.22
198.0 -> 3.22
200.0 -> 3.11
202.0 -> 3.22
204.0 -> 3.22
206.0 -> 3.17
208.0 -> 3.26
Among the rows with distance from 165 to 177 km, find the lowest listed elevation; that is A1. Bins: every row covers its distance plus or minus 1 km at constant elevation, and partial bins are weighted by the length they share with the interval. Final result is 3.07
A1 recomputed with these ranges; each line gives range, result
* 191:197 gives 3.22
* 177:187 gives 2.95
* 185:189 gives 3.08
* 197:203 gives 3.11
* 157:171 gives 3.1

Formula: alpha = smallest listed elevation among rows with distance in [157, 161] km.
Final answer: 3.2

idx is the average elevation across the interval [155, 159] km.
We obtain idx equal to 3.18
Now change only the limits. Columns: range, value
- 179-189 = 3.09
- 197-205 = 3.19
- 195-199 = 3.22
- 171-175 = 3.17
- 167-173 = 3.14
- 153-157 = 3.21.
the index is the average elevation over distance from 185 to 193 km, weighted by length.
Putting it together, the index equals 3.21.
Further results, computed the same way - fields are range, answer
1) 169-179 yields 3.09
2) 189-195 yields 3.28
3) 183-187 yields 3.06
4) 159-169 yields 3.16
